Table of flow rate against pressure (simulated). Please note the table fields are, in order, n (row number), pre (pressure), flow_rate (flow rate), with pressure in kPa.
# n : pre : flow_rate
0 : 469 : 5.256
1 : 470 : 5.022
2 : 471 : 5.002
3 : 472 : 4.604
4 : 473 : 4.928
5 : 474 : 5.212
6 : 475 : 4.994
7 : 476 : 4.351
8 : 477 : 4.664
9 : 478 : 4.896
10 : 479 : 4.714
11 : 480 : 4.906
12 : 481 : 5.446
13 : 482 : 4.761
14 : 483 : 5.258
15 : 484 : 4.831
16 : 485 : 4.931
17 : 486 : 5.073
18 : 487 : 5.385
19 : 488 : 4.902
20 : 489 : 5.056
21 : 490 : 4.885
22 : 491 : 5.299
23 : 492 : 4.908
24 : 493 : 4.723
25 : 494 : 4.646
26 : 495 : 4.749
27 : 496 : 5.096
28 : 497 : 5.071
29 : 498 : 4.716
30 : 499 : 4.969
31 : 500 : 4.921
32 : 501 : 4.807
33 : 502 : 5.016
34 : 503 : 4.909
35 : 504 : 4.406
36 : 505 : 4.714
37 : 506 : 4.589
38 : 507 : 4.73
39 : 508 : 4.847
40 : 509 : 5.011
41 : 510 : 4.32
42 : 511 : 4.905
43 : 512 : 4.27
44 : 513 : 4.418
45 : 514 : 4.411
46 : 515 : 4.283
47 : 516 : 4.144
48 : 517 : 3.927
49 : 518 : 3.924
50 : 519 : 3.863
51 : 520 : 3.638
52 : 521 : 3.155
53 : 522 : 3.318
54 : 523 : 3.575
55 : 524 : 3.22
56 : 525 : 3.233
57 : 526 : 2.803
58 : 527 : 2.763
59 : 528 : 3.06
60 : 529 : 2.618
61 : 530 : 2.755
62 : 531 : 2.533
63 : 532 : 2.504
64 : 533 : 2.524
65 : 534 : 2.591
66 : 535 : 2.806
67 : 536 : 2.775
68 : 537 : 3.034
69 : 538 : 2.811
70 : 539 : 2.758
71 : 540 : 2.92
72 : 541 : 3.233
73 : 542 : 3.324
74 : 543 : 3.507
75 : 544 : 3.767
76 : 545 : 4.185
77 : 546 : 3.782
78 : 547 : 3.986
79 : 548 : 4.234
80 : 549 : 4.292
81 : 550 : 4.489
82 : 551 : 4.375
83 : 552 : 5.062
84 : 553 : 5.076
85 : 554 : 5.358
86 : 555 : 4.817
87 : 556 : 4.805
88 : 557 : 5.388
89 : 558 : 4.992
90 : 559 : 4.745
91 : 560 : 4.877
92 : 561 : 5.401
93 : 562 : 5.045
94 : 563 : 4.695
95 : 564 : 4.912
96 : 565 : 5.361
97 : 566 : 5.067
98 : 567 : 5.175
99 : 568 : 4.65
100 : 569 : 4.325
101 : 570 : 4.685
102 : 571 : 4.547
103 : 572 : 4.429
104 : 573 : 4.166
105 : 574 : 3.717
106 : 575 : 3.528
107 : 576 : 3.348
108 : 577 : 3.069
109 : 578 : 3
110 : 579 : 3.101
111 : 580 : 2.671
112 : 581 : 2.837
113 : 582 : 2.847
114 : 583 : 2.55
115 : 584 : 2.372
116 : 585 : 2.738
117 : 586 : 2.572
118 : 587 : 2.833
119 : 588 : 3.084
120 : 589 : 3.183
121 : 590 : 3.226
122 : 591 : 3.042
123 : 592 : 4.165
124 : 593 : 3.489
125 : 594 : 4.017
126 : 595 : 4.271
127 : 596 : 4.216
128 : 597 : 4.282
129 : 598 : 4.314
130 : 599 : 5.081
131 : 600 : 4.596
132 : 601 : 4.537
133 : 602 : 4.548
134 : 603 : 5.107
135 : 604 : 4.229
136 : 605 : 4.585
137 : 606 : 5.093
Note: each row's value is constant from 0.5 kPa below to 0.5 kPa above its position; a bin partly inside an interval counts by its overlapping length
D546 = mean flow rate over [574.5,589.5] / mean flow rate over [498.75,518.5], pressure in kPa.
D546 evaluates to 0.64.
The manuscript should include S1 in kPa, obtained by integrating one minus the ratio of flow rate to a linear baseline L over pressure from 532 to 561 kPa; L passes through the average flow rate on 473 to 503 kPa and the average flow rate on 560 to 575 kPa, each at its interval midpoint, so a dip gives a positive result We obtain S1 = 4.90 kPa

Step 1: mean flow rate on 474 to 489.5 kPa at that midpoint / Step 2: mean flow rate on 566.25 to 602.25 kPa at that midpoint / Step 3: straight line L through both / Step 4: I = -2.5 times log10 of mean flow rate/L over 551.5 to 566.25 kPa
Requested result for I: -0.247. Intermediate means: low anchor 4.95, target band 5.04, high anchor 3.7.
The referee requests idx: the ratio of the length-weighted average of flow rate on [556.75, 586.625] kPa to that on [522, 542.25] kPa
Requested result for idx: 1.38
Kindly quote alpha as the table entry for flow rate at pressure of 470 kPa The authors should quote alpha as 5.022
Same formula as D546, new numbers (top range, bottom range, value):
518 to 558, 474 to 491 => 0.72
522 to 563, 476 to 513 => 0.77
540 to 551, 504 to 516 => 0.85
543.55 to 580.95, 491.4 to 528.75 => 1.03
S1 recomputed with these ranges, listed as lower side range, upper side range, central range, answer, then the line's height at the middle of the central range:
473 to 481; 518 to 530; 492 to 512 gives -4.1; 3.99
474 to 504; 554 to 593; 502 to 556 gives 8.0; 4.47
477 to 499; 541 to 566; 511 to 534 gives 6.5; 4.76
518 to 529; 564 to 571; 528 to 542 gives 3.4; 3.68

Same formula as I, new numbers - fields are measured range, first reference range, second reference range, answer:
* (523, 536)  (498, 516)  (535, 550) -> 0.36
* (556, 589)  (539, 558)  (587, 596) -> -0.02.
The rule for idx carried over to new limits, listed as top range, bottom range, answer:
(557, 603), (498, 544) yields 1.07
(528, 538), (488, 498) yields 0.55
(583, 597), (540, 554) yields 0.81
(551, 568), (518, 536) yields 1.66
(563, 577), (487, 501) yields 0.90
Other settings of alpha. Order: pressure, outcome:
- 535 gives 2.806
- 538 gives 2.811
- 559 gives 4.745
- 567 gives 5.175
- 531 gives 2.533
